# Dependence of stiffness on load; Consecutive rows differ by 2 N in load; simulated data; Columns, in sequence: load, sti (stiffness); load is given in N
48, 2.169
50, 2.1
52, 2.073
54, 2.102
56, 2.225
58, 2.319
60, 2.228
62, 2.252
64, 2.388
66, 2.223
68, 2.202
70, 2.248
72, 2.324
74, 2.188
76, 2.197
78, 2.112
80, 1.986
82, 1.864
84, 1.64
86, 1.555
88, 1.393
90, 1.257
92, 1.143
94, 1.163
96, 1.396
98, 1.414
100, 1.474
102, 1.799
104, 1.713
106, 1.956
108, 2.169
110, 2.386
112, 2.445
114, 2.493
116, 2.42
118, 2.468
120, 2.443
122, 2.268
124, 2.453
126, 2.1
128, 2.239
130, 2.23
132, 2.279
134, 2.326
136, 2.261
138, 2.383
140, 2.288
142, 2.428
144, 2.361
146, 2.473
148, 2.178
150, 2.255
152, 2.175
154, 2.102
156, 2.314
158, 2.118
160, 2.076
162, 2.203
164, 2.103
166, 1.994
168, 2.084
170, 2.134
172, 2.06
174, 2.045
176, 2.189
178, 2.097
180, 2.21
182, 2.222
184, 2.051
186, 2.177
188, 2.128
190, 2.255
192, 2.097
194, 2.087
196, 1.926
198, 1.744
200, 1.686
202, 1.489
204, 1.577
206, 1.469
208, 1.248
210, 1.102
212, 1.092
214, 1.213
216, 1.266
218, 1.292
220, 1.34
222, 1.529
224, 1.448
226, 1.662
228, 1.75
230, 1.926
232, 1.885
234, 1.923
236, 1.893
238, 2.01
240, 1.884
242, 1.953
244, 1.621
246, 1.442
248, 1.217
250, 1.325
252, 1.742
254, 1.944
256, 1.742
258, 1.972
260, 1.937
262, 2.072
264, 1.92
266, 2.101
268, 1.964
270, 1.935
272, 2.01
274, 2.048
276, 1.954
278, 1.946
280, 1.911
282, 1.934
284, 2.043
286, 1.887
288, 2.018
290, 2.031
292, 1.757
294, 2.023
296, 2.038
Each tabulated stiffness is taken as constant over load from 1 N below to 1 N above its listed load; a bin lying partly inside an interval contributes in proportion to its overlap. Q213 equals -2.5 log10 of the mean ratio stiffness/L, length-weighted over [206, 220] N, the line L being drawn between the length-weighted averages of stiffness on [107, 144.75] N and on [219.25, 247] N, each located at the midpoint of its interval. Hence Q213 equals 0.44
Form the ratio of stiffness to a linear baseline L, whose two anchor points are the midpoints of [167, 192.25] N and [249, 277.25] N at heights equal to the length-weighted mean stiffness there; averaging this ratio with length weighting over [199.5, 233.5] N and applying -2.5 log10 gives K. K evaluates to 0.35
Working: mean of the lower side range 2.14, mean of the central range 1.47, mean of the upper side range 1.91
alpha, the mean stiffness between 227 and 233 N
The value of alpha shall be 1.85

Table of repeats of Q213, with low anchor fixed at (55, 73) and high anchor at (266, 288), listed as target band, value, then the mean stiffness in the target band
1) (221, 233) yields 0.20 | 1.7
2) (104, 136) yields -0.05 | 2.29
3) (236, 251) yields 0.22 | 1.65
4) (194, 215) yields 0.36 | 1.48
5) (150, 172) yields 0.00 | 2.13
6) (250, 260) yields 0.11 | 1.81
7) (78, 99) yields 0.42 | 1.51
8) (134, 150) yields -0.08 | 2.33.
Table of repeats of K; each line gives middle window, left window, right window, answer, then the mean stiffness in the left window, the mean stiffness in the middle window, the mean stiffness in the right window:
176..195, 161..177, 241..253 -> -0.087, 2.1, 2.15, 1.55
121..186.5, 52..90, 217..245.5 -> -0.173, 2.06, 2.21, 1.72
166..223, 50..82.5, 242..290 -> 0.115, 2.19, 1.78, 1.86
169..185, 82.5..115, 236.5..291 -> -0.187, 1.71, 2.13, 1.87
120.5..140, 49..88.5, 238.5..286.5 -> -0.137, 2.09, 2.29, 1.86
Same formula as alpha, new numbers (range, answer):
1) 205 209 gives 1.36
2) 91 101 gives 1.32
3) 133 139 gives 2.32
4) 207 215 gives 1.16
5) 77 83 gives 1.99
